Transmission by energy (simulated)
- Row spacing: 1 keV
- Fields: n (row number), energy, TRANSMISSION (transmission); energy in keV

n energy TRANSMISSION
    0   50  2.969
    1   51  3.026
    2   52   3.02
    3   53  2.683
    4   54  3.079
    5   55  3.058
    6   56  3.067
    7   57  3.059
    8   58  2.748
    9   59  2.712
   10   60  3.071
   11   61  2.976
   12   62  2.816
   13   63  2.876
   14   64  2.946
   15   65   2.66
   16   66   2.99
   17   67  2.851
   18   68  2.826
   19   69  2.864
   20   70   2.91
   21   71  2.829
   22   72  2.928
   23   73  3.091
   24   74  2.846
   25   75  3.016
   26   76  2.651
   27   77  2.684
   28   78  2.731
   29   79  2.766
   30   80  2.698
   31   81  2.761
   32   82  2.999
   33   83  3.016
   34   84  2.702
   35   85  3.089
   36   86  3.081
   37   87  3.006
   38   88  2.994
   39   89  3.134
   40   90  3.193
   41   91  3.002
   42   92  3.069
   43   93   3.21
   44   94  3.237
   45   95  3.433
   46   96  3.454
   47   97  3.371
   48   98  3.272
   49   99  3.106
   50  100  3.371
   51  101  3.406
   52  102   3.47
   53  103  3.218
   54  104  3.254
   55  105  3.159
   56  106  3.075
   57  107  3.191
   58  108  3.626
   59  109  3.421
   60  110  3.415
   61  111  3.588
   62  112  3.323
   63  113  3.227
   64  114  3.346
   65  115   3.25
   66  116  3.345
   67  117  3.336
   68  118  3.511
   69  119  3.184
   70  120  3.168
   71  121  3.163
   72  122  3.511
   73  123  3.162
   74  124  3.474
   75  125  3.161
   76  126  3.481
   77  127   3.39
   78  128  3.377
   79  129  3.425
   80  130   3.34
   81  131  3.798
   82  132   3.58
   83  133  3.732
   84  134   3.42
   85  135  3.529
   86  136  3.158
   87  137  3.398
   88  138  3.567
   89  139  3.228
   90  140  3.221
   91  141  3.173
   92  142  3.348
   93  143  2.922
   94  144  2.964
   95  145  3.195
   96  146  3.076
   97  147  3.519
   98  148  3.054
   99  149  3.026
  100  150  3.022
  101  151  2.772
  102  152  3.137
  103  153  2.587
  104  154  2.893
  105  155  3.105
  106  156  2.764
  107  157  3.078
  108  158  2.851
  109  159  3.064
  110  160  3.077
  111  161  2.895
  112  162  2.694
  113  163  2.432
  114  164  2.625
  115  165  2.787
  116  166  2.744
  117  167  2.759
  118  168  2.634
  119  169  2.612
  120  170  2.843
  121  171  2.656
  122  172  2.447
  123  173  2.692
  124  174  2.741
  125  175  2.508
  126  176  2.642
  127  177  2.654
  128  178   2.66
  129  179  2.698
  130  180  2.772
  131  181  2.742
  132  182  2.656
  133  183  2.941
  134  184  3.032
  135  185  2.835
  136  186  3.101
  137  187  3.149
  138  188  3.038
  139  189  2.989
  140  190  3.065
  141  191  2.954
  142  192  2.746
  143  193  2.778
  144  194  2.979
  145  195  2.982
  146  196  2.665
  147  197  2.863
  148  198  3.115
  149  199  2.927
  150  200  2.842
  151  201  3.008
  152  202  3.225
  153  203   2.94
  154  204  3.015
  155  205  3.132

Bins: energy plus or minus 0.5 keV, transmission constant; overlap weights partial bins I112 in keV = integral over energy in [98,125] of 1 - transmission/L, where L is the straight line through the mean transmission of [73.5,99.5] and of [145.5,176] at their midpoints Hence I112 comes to -3.3 keV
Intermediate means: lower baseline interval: 3.02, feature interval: 3.32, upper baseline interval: 2.83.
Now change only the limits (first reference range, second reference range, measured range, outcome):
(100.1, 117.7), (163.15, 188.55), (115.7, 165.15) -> -1.79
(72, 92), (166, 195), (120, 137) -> -3.24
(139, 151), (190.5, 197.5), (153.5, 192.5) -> 2.08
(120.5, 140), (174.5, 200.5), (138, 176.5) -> 3.13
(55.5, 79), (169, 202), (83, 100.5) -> -1.77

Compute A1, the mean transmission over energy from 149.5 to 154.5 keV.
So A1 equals 2.88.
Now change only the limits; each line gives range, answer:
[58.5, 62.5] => 2.89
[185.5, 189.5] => 3.07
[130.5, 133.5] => 3.7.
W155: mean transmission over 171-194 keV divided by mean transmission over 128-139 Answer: 0.81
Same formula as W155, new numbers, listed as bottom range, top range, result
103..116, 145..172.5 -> 0.86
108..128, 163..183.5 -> 0.80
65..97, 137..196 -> 0.98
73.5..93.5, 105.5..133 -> 1.15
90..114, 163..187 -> 0.83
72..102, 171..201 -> 0.93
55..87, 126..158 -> 1.12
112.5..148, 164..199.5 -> 0.84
